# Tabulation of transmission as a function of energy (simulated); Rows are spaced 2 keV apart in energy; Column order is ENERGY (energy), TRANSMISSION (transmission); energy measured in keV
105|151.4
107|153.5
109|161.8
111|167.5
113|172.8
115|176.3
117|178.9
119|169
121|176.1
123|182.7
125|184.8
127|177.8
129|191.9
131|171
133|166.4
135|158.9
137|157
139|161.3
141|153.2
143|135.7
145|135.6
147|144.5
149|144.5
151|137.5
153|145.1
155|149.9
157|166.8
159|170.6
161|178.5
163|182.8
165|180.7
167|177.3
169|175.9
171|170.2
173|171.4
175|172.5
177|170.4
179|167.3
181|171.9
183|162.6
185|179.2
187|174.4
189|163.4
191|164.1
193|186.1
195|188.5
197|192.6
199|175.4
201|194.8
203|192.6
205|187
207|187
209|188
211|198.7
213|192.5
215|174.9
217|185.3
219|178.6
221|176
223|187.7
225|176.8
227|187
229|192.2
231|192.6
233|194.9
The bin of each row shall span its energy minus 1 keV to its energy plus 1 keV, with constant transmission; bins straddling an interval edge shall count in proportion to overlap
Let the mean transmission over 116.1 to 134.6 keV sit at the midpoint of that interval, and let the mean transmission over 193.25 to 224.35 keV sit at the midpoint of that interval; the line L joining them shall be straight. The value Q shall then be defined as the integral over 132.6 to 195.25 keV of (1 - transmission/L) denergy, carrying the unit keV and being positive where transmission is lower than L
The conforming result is 6.0 keV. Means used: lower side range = 177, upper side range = 187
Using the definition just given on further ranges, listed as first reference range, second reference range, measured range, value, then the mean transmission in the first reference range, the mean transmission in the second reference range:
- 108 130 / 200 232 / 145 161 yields 2.5 keV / 176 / 187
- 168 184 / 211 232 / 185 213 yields -1.0 keV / 170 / 185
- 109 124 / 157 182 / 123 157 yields 3.1 keV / 174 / 174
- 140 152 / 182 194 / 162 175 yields -1.5 keV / 142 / 172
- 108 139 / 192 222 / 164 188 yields 1.1 keV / 172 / 187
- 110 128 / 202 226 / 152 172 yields 1.2 keV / 176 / 185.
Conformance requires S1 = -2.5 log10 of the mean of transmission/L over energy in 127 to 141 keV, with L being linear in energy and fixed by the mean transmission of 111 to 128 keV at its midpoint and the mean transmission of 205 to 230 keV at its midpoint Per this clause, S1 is 0.07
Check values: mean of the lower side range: 177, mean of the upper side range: 185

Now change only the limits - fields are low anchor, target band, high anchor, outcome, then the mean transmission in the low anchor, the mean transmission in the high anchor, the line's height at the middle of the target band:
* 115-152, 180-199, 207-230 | 0.01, 163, 185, 178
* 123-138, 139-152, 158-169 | 0.22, 173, 178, 175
